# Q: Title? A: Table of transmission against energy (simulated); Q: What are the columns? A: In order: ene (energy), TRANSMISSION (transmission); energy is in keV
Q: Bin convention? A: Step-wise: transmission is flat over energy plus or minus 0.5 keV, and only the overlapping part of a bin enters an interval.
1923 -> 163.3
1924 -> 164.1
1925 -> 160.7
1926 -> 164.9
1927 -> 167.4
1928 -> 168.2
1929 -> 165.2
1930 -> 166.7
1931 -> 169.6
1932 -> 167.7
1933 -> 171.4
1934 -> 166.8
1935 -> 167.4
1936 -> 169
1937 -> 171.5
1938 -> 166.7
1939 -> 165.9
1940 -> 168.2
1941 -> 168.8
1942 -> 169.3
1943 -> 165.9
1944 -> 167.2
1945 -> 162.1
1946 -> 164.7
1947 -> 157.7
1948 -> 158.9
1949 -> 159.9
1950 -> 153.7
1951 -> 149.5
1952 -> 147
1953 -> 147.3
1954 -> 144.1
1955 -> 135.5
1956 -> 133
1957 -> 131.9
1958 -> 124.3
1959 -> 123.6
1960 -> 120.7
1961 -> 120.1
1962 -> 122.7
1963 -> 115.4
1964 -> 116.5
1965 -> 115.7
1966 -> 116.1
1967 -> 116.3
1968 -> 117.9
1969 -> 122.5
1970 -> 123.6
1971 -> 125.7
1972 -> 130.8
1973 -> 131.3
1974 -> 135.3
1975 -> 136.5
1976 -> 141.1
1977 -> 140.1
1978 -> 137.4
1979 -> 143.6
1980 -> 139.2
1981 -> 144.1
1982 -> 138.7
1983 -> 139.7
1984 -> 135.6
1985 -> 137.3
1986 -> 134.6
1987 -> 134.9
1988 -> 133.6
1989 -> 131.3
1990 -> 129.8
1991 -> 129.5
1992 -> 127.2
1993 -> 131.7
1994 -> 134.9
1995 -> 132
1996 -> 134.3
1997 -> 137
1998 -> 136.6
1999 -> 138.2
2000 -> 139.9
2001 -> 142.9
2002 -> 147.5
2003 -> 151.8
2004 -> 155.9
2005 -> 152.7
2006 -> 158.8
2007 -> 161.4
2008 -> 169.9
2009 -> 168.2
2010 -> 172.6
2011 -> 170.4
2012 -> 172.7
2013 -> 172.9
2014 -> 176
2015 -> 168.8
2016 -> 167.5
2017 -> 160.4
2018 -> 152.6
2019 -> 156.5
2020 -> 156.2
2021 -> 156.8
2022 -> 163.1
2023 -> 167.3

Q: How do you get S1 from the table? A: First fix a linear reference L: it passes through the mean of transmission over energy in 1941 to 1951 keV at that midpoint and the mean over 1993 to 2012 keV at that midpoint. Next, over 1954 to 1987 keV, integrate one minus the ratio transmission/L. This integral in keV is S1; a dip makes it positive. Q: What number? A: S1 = 5.7 keV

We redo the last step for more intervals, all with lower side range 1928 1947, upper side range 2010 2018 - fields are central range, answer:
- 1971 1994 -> 4.5 keV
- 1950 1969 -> 4.5 keV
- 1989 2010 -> 3.0 keV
